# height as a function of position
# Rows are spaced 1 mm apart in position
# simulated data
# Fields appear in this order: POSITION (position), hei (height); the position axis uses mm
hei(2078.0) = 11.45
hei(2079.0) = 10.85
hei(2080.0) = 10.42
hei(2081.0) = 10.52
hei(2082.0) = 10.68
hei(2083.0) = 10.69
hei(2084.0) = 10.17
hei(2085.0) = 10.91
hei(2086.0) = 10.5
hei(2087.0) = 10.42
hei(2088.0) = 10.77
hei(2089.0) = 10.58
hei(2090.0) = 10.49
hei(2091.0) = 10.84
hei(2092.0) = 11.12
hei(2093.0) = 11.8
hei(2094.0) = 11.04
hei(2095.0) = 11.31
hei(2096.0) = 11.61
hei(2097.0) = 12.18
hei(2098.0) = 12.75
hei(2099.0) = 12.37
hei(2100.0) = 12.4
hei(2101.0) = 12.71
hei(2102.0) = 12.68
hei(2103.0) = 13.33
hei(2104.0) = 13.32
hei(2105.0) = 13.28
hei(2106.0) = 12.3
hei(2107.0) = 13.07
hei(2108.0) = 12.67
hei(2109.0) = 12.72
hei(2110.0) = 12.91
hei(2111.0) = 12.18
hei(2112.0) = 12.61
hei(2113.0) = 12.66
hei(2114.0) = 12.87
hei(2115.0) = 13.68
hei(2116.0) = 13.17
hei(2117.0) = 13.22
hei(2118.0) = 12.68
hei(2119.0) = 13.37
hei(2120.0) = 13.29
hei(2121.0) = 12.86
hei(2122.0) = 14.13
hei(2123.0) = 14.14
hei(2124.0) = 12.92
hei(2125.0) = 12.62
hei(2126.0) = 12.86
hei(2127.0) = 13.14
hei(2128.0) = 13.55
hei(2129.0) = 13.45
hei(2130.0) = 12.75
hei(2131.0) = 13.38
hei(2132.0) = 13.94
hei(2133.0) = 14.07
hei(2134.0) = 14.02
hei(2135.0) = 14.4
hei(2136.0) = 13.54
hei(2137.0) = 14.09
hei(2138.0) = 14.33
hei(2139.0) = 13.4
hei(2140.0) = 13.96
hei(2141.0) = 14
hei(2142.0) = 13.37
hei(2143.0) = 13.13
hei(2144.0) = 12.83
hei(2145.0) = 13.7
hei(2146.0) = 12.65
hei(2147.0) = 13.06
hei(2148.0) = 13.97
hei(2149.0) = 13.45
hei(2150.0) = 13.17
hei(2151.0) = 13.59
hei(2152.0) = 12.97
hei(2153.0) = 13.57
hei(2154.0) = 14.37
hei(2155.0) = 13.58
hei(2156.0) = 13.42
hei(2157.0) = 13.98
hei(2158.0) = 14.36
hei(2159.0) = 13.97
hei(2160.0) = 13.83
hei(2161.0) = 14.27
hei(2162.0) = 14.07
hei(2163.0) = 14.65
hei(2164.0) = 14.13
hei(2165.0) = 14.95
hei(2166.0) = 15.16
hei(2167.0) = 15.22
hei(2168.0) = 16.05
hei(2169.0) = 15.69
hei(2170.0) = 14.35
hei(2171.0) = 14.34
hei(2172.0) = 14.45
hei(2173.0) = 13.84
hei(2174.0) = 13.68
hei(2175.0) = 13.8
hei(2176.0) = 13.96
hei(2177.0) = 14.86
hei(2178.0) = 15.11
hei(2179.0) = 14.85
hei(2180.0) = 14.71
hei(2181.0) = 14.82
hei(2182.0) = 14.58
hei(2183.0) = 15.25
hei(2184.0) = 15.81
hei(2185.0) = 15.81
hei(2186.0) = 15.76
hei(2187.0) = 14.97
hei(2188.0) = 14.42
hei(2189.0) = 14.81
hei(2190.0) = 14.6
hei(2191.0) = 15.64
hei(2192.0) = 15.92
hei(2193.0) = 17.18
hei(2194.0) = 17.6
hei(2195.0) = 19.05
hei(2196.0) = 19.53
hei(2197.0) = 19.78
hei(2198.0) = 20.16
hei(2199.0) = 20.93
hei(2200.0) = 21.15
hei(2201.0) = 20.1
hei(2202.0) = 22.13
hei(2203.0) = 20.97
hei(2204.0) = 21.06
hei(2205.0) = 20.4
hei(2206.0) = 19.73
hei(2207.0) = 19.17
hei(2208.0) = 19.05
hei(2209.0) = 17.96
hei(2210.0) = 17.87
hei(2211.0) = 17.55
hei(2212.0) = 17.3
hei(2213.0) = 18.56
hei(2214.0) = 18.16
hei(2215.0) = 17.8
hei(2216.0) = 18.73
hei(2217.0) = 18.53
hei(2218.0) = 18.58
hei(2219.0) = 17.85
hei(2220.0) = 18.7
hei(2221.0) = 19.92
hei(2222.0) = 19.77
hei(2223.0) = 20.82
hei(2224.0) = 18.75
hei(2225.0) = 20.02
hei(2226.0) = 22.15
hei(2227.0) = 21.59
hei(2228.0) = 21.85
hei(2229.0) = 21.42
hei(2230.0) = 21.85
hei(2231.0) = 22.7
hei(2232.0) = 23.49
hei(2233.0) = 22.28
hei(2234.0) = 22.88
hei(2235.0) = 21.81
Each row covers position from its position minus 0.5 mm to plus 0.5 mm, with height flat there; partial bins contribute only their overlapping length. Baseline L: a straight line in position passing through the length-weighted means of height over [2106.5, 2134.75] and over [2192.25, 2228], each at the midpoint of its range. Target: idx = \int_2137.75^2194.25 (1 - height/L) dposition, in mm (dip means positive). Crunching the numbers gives 6.6 mm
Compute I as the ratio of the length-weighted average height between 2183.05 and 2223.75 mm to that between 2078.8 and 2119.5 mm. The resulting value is 1.53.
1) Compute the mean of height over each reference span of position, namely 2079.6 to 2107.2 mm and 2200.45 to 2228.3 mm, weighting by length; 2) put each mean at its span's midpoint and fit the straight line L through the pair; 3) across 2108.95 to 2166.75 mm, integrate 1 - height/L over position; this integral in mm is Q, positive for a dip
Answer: 3.5 mm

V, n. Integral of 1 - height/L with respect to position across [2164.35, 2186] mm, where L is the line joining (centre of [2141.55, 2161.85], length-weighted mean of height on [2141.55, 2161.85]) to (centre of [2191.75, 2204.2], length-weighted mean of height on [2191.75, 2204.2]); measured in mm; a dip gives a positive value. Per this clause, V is 2.3 mm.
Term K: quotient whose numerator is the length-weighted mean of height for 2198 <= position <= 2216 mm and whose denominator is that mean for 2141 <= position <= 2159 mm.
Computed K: 1.4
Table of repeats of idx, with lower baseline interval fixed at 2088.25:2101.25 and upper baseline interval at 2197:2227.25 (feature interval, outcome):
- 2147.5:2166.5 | 2.2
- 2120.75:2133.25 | 0.4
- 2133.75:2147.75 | 1.0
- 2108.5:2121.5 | 0.0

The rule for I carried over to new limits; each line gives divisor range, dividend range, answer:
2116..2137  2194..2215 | 1.45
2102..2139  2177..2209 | 1.32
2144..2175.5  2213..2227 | 1.37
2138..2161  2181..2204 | 1.29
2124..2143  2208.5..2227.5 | 1.40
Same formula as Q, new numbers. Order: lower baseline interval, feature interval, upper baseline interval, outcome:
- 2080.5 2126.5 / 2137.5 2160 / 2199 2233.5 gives 2.5 mm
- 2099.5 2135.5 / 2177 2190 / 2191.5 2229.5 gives 1.9 mm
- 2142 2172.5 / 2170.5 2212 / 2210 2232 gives 0.2 mm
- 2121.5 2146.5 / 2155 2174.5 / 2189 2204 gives 2.1 mm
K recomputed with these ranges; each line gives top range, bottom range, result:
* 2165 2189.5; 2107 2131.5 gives 1.14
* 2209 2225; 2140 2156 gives 1.38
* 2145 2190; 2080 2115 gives 1.21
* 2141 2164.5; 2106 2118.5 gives 1.06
